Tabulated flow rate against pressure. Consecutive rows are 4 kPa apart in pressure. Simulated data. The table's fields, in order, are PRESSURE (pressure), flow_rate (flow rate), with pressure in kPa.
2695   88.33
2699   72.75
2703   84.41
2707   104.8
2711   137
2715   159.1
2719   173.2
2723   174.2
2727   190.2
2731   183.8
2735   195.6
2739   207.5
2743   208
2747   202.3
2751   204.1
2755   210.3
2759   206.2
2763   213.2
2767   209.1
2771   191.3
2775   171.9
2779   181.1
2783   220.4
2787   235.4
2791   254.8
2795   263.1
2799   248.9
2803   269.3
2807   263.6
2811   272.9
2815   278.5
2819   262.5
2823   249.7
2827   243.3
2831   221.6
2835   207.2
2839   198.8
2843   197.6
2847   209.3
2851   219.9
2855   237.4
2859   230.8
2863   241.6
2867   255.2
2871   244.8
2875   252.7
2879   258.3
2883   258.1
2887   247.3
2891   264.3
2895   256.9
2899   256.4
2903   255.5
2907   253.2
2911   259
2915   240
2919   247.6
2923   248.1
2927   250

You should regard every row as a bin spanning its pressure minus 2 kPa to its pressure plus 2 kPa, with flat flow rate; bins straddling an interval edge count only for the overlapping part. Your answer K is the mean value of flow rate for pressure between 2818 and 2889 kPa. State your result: 235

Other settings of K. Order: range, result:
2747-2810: 223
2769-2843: 234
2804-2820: 270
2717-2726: 176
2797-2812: 263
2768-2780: 184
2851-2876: 241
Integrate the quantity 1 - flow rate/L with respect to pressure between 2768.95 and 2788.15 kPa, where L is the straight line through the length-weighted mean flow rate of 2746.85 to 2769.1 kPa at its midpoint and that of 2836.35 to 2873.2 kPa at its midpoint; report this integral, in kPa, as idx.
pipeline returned 1.2 kPa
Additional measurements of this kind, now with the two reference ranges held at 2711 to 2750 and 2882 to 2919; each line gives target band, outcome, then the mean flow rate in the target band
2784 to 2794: -1.7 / 244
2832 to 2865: 2.2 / 218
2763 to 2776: 0.4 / 196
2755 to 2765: -0.6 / 210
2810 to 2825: -3.0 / 265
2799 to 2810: -2.5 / 264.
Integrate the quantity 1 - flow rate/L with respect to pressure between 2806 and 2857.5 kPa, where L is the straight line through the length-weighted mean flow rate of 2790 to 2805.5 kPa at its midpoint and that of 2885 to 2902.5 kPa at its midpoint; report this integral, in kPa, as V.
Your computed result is 4.66 kPa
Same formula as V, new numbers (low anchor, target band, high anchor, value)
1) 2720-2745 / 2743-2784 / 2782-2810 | 3.7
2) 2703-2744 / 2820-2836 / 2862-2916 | -0.9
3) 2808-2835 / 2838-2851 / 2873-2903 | 2.5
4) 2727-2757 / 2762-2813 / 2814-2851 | -3.7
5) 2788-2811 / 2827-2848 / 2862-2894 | 3.8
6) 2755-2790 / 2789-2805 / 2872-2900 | -3.2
